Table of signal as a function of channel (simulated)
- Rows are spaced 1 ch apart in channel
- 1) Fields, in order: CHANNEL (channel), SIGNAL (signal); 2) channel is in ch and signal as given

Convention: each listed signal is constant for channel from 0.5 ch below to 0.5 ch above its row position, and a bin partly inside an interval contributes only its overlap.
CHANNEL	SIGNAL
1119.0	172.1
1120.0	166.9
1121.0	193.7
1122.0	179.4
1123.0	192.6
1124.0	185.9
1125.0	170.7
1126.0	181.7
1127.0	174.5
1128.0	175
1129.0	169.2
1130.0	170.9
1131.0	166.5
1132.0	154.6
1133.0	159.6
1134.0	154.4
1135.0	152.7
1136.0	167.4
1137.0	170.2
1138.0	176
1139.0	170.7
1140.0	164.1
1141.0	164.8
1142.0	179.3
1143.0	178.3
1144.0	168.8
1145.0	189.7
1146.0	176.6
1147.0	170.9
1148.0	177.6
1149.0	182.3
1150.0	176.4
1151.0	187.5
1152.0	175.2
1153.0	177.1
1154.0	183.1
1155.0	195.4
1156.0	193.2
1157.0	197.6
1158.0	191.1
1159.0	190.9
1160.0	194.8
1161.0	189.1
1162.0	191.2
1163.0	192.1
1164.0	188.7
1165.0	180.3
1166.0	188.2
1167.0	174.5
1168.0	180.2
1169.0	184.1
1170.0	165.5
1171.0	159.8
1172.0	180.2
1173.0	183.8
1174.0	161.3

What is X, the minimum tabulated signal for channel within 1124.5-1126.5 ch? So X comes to 170.7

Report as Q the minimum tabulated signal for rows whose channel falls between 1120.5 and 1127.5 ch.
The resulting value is 170.7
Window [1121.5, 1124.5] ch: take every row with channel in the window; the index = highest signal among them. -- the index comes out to 192.6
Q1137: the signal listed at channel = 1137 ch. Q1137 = 170.2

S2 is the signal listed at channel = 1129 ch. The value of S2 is 169.2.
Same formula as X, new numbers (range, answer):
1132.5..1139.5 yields 152.7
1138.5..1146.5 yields 164.1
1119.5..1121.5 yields 166.9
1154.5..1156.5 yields 193.2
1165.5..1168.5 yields 174.5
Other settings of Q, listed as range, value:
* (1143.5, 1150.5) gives 168.8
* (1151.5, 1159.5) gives 175.2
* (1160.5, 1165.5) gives 180.3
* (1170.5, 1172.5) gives 159.8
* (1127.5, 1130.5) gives 169.2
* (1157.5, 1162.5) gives 189.1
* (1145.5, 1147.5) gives 170.9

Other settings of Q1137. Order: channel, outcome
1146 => 176.6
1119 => 172.1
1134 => 154.4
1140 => 164.1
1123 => 192.6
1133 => 159.6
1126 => 181.7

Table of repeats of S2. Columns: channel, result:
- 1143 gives 178.3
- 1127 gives 174.5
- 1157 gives 197.6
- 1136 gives 167.4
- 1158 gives 191.1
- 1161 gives 189.1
